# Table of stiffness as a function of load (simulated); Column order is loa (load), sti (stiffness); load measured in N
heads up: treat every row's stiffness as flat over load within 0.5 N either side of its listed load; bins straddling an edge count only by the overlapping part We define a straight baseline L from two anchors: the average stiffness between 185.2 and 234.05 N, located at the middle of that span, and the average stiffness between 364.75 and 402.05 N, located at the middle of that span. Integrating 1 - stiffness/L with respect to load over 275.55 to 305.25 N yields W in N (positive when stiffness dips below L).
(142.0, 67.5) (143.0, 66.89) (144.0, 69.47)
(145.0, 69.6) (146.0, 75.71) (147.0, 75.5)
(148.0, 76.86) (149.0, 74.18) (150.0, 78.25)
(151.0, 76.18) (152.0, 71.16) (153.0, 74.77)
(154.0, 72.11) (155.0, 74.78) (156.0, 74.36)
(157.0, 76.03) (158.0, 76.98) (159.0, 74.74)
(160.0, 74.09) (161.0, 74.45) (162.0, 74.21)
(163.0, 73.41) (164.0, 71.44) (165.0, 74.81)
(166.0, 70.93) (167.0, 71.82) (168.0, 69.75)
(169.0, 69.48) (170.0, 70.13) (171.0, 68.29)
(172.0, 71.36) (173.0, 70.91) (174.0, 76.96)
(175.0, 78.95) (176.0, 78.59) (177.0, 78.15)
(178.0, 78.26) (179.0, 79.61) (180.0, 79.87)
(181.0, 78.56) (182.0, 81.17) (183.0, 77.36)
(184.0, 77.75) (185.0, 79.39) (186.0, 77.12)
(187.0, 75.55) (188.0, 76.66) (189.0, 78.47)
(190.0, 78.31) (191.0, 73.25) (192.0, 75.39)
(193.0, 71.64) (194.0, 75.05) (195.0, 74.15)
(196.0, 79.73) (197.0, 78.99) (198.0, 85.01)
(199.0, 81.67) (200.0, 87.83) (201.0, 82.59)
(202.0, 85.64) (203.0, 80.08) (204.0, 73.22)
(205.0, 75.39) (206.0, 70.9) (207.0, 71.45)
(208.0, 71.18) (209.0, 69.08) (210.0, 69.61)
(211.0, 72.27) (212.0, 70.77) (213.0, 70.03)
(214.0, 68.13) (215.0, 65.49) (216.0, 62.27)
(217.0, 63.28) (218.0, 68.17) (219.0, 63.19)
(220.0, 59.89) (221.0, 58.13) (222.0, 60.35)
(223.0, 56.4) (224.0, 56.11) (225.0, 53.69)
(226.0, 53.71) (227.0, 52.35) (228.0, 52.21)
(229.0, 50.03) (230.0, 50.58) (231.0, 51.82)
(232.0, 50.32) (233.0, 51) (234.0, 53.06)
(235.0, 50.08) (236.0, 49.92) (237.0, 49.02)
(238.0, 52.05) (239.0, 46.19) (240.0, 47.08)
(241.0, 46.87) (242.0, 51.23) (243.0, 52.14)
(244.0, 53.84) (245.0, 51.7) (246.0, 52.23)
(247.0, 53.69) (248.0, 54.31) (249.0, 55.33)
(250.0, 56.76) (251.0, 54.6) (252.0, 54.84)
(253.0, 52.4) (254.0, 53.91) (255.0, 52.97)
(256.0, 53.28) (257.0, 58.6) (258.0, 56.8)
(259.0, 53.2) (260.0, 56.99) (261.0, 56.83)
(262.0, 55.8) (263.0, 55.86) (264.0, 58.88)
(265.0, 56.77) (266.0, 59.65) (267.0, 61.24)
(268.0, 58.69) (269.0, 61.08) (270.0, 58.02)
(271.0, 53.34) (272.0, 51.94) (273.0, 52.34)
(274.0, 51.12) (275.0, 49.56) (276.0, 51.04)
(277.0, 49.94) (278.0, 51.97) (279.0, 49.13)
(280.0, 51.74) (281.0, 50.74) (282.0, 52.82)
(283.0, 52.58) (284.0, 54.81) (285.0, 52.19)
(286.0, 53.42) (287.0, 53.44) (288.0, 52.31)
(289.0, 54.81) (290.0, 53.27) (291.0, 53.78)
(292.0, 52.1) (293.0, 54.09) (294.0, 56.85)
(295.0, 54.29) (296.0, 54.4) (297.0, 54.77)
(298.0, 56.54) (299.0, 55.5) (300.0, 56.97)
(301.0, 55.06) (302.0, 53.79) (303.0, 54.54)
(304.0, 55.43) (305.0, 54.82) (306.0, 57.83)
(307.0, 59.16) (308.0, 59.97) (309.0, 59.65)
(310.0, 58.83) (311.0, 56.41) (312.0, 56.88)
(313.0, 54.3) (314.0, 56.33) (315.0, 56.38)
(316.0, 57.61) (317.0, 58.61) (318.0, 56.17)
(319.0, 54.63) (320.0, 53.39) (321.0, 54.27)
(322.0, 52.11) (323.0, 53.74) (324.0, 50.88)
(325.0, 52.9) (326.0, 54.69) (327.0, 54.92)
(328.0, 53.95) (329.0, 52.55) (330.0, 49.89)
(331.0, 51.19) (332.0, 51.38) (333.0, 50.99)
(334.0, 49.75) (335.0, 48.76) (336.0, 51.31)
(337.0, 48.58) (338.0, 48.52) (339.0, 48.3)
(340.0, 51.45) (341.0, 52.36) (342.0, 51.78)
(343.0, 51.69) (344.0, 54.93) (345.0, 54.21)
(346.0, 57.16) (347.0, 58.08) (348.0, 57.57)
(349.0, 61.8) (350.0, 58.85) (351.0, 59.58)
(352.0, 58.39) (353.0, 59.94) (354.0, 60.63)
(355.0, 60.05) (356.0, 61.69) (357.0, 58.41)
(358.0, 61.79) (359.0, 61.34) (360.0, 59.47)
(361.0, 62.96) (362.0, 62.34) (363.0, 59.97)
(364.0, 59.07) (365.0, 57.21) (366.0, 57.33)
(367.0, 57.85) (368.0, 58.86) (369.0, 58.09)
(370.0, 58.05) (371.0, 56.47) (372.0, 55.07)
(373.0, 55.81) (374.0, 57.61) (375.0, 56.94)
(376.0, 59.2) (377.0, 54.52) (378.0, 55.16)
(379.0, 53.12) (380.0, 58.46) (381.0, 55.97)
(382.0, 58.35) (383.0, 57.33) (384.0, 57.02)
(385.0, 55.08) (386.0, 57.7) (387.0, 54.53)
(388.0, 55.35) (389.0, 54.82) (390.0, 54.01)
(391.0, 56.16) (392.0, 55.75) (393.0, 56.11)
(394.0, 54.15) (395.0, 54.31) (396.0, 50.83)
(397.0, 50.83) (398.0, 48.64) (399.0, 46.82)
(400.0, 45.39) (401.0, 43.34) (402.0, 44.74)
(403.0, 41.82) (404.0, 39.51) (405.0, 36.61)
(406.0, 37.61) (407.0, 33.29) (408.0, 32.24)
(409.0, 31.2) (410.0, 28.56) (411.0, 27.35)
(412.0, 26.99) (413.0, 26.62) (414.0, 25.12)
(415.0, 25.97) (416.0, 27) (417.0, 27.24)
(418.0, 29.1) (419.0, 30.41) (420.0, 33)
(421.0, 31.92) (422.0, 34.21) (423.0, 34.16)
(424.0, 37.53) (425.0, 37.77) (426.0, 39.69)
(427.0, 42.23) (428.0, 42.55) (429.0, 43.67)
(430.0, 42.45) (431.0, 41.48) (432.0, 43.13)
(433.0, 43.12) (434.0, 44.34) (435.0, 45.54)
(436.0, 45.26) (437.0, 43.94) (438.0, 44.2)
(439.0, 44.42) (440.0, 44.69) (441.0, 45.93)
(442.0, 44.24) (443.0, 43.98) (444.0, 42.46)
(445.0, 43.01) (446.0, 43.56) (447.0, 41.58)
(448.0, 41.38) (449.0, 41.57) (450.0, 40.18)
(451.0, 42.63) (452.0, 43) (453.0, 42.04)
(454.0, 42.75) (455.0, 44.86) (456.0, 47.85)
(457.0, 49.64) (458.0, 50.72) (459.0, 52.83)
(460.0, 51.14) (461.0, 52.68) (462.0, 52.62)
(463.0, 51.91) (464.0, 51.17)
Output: 4.01 N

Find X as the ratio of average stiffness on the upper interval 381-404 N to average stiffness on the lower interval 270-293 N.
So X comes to 1.00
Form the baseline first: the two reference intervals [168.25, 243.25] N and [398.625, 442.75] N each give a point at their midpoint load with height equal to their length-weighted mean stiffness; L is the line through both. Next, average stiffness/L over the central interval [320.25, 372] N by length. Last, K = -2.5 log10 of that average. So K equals -0.16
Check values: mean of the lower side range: 67.7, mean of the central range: 55.6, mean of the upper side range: 37.7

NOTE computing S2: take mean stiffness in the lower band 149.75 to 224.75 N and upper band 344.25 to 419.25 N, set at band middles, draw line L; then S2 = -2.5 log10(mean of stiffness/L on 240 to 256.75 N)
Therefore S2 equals 0.24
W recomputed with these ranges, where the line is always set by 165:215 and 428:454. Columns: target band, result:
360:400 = -3.82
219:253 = 8.15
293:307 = 1.33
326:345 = 1.81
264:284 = 3.31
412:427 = 4.67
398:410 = 2.20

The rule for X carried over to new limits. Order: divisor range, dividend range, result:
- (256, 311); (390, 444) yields 0.73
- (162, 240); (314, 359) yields 0.80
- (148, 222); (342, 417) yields 0.69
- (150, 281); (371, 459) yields 0.69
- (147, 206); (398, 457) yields 0.51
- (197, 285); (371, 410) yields 0.86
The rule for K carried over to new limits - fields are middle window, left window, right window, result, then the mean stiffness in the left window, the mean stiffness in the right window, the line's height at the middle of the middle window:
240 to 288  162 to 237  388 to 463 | 0.145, 69.6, 42.1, 61.7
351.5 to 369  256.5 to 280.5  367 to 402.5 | -0.099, 55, 54.5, 54.6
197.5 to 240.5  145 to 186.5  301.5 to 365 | 0.100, 75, 55.7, 68.9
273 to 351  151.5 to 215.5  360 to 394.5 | 0.169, 75.1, 57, 63.1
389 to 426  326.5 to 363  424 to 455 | 0.211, 55.5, 42.8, 47.1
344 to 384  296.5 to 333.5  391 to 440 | -0.222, 55.1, 39.6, 47.5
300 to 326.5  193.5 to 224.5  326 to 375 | 0.080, 71.2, 56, 60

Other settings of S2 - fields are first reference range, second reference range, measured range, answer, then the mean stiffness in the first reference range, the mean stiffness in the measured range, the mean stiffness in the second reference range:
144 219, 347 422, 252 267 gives 0.16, 74.6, 56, 49.8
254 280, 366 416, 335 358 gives -0.10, 54.9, 55.7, 48.3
